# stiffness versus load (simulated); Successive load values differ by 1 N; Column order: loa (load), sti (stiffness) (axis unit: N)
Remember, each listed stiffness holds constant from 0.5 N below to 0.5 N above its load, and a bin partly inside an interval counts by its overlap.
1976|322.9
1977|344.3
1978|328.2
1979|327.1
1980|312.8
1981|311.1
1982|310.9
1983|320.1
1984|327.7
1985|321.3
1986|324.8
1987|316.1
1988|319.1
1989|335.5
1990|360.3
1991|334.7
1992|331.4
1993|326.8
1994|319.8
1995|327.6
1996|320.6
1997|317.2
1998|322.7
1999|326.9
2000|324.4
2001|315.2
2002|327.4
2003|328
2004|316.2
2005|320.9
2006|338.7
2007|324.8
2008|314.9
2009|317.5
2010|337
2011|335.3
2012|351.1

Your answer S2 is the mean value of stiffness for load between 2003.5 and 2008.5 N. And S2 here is 323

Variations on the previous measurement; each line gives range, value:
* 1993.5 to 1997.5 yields 321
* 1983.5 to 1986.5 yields 325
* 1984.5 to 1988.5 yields 320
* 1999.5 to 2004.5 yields 322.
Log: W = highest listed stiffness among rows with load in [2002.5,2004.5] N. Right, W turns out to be 328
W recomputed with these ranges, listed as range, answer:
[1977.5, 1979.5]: 328.2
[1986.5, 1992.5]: 360.3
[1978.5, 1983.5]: 327.1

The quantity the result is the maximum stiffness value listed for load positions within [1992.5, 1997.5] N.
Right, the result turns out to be 327.6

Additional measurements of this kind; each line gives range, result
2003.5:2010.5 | 338.7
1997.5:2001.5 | 326.9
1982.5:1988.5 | 327.7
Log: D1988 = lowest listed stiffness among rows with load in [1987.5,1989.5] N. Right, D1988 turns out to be 319.1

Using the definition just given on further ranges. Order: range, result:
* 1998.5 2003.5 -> 315.2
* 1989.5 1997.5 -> 317.2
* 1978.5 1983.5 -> 310.9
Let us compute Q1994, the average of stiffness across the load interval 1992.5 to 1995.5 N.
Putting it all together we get 325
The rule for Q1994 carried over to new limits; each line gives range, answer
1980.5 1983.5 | 314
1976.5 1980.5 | 328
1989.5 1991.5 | 348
